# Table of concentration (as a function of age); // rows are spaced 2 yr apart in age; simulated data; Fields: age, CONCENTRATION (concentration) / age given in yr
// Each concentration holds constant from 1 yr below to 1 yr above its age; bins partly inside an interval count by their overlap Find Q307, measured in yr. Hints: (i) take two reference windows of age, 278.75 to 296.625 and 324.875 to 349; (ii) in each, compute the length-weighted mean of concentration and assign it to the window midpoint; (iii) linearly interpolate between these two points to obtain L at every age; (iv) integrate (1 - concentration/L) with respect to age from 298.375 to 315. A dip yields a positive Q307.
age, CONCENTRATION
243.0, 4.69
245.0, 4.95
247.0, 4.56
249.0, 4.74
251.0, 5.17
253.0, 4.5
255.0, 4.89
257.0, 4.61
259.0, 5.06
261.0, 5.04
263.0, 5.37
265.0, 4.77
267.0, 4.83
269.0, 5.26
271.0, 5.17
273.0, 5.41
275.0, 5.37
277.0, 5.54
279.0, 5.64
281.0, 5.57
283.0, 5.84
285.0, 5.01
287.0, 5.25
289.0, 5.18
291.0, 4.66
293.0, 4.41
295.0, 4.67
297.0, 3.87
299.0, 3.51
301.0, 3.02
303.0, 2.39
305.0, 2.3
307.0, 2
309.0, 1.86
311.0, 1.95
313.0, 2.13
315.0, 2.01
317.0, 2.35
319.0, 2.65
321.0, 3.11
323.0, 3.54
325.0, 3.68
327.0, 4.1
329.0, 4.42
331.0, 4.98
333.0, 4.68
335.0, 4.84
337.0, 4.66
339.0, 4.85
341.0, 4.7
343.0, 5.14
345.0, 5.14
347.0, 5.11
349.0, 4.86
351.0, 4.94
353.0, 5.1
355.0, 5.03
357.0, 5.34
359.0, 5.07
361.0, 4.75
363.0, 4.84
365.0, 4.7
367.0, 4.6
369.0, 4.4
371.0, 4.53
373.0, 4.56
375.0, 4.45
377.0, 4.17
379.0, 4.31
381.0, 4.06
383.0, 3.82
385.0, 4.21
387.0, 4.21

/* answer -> 8.7 yr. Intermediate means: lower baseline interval 5.07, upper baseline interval 4.74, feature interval 2.35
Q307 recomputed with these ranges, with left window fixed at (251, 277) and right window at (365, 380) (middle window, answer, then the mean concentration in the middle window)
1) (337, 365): -2.45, 4.97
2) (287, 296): 0.20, 4.79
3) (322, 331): 1.25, 4.05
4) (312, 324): 5.35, 2.63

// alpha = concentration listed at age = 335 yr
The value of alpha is 4.84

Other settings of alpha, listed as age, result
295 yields 4.67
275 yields 5.37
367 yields 4.6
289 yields 5.18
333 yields 4.68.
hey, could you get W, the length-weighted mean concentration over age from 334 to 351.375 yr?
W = 4.91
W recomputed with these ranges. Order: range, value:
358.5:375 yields 4.66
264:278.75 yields 5.22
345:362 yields 5.03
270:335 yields 3.96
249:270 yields 4.94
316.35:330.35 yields 3.47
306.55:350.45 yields 3.8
